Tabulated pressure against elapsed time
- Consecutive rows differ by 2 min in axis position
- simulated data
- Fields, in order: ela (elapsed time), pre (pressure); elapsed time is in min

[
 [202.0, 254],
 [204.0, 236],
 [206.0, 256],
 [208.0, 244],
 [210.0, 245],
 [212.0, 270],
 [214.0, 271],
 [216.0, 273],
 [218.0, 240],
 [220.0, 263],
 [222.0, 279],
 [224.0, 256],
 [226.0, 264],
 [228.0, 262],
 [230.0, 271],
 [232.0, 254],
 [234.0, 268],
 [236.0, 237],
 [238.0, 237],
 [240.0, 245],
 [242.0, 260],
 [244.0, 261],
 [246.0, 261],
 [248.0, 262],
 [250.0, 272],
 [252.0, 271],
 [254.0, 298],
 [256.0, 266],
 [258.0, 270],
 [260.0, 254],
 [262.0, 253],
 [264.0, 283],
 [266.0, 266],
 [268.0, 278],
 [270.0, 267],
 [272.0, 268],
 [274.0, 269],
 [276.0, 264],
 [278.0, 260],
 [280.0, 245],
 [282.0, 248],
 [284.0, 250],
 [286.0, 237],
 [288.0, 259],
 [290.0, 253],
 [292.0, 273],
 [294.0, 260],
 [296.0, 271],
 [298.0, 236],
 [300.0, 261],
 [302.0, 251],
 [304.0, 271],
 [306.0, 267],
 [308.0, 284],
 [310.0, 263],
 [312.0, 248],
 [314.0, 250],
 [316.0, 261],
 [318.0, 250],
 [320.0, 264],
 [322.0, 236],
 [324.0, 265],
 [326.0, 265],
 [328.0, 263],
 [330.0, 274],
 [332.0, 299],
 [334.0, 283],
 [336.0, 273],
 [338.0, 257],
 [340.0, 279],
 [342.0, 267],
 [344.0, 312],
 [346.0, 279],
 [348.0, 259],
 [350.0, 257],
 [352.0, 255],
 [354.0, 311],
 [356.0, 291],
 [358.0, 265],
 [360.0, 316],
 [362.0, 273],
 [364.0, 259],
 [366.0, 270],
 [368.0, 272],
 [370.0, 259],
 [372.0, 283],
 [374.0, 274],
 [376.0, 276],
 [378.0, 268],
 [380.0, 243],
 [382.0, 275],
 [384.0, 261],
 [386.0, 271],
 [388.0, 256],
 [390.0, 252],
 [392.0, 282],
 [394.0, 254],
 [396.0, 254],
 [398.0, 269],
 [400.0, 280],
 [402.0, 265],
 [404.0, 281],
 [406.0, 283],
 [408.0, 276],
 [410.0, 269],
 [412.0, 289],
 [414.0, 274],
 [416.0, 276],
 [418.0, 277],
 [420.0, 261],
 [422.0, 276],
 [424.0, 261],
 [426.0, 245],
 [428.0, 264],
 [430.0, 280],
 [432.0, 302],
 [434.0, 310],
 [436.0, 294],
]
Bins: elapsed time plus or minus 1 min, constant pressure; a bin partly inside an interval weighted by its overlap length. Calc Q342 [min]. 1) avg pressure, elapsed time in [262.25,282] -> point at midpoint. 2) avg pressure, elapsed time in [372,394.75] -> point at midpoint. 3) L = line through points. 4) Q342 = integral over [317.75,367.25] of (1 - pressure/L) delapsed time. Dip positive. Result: -1.44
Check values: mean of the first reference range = 265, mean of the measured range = 273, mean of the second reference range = 266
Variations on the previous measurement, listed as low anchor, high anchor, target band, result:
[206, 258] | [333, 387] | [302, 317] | 0.3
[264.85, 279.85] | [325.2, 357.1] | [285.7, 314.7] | 1.2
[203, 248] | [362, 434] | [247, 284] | -0.8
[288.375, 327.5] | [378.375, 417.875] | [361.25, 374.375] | -0.2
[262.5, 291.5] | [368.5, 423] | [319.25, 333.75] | -0.2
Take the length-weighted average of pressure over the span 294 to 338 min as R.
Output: 263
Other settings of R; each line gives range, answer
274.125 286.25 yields 253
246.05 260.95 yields 270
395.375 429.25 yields 271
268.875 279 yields 266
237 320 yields 261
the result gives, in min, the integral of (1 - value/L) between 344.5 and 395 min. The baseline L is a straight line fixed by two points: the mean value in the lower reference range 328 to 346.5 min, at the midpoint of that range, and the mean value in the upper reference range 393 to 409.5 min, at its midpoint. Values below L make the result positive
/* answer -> 0.7 min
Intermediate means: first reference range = 279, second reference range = 270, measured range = 271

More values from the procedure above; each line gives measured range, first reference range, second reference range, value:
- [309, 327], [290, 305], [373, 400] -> 0.36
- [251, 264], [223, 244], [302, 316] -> -0.60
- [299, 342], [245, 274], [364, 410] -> 0.59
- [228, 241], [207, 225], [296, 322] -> 0.35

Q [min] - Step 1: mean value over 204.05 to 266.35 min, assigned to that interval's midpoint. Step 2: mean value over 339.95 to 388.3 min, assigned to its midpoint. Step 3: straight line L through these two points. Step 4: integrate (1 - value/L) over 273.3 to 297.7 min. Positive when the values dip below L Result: 0.85 min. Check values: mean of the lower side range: 261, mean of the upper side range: 273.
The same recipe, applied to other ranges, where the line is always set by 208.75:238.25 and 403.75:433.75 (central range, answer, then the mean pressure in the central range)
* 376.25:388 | 0.36 min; 264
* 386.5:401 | 0.47 min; 264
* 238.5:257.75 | -0.29 min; 266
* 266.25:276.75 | -0.22 min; 269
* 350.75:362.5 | -0.65 min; 285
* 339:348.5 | -0.39 min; 280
